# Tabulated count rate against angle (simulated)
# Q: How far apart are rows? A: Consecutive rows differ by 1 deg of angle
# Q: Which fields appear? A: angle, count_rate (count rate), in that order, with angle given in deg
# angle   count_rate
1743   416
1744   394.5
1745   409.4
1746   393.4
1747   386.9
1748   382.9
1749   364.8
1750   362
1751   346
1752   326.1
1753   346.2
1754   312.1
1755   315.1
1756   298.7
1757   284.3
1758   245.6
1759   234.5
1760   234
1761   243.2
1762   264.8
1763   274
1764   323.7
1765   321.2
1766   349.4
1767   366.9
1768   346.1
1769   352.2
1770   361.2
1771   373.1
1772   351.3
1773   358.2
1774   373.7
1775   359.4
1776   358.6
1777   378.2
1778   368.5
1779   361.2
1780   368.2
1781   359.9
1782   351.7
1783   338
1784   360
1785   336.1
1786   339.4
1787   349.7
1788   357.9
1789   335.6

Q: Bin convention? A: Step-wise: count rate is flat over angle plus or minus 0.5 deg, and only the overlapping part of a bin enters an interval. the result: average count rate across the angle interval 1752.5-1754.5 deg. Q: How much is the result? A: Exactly 329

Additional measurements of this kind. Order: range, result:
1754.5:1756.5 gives 307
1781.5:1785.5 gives 346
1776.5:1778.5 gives 373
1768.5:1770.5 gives 357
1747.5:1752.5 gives 356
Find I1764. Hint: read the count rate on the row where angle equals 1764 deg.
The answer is 323.7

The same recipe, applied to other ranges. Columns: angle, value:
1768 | 346.1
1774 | 373.7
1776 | 358.6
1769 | 352.2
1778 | 368.5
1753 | 346.2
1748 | 382.9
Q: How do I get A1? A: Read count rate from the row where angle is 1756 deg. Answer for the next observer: 298.7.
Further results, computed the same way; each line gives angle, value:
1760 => 234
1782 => 351.7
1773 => 358.2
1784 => 360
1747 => 386.9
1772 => 351.3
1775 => 359.4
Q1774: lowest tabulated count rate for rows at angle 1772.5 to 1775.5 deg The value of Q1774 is 358.2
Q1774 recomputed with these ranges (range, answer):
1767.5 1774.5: 346.1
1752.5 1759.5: 234.5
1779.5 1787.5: 336.1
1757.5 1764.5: 234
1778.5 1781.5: 359.9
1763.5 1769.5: 321.2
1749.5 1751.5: 346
